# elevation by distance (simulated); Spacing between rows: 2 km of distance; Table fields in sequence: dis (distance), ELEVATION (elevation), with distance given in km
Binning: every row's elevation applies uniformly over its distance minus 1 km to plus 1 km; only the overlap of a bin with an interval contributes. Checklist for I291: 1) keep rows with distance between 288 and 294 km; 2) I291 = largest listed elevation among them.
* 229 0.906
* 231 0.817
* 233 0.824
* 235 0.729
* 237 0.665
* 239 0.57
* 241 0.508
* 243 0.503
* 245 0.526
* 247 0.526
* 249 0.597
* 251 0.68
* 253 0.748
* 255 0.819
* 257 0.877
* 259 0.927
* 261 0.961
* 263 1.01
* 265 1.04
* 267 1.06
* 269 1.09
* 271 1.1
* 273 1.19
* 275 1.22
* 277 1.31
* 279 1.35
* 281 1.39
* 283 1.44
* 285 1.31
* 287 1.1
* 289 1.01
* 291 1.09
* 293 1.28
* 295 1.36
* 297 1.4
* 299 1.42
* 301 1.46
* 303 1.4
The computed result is 1.28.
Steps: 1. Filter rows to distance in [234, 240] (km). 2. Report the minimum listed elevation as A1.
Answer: 0.57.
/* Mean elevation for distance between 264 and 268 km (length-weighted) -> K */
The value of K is 1.05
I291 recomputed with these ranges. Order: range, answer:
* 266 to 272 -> 1.1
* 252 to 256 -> 0.819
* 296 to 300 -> 1.42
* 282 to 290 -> 1.44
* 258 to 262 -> 0.961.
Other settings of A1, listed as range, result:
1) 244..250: 0.526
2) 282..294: 1.01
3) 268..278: 1.09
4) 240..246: 0.503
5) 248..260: 0.597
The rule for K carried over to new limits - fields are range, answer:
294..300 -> 1.39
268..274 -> 1.13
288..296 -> 1.19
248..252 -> 0.639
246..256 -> 0.674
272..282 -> 1.29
